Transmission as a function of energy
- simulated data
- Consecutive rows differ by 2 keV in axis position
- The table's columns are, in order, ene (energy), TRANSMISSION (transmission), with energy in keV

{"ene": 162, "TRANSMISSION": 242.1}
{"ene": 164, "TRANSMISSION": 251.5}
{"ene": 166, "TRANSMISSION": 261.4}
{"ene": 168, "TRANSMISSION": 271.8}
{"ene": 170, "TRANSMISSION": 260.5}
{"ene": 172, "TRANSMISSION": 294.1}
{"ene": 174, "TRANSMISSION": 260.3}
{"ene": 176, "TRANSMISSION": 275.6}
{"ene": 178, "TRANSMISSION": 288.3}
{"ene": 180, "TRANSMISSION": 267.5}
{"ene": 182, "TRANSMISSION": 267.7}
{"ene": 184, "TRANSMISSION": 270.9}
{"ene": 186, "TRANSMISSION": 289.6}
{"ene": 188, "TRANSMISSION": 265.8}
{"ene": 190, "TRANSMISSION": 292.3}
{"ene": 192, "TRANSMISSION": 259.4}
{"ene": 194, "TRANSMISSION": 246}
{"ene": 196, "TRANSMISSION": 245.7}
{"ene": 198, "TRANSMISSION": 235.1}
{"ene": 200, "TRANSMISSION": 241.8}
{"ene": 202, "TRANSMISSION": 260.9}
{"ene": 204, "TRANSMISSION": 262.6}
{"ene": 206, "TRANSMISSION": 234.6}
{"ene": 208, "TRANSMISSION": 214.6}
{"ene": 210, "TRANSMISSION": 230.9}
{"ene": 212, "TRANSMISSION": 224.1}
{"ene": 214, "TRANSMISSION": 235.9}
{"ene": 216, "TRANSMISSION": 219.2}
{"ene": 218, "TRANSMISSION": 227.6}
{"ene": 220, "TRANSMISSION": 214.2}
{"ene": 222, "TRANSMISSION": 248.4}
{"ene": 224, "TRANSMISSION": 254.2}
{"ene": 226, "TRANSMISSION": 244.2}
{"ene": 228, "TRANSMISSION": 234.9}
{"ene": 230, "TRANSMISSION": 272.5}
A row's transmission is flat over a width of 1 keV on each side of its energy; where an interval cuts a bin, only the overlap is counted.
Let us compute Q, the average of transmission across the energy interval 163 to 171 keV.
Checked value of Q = 261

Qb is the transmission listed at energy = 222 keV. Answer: 248.4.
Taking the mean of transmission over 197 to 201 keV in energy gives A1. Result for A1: 238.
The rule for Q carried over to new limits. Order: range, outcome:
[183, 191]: 280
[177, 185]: 274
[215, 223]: 227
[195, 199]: 240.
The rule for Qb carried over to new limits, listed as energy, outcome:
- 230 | 272.5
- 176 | 275.6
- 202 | 260.9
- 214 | 235.9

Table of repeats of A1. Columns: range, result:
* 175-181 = 277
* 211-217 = 226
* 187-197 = 262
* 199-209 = 243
